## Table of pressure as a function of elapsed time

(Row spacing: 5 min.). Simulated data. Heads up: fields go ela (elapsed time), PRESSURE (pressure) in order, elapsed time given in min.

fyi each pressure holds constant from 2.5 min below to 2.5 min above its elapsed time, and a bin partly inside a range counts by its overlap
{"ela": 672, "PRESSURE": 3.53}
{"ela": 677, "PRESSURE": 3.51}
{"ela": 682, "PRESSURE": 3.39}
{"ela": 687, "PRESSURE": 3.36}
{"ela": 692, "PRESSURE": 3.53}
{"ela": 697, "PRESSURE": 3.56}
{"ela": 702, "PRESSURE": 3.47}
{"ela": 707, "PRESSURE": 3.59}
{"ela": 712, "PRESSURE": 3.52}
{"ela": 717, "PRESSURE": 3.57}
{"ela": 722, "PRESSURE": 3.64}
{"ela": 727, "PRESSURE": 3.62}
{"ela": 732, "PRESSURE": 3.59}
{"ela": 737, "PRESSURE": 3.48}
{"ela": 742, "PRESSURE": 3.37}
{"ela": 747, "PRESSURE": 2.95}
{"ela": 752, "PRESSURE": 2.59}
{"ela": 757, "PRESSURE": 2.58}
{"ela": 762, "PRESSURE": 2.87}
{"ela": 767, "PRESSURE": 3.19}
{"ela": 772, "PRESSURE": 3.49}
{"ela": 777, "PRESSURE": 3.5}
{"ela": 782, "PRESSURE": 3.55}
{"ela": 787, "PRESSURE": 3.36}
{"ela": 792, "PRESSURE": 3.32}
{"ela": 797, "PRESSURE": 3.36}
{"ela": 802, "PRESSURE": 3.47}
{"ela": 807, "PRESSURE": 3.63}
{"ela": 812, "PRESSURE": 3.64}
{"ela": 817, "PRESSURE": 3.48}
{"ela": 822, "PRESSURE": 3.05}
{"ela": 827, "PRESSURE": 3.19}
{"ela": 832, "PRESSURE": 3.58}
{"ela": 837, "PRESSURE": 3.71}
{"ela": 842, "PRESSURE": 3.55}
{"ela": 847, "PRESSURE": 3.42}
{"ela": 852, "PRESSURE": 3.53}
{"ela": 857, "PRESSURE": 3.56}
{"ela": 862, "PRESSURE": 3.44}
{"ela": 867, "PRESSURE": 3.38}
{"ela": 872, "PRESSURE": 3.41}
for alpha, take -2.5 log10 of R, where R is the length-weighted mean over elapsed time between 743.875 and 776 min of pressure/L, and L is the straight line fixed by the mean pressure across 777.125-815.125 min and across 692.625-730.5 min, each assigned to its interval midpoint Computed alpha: 0.18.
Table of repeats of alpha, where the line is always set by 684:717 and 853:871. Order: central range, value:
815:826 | 0.074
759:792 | 0.055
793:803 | 0.028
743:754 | 0.218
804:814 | -0.046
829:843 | -0.042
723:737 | -0.027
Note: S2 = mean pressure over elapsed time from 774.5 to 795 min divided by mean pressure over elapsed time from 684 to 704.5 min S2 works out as 0.99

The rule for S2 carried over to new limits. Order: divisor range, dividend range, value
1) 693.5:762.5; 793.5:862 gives 1.04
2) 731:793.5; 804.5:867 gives 1.08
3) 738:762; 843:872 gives 1.19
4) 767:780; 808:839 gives 1.00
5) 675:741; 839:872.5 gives 0.99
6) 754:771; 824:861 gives 1.20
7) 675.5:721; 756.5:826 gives 0.95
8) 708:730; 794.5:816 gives 0.98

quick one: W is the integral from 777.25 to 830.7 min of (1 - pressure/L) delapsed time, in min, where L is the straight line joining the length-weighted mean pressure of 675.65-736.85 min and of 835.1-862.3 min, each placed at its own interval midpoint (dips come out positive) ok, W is 1.9 min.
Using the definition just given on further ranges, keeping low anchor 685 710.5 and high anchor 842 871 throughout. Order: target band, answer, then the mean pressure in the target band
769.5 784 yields -0.1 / 3.51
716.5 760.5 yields 3.2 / 3.24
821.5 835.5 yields 0.6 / 3.34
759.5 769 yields 1.3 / 3.02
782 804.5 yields 0.6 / 3.4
